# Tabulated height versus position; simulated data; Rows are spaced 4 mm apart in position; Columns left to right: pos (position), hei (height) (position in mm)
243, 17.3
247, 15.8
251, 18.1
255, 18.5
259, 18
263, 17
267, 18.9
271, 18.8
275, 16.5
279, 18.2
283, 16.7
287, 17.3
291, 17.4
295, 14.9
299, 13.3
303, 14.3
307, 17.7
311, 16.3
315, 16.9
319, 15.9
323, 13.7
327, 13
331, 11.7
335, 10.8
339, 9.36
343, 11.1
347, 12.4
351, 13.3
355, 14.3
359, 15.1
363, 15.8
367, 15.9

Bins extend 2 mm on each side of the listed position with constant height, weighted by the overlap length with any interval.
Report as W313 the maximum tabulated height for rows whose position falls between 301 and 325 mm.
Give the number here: 17.7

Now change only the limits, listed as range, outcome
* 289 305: 17.4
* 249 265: 18.5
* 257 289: 18.9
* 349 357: 14.3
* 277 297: 18.2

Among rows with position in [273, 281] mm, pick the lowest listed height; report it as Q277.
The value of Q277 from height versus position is 16.5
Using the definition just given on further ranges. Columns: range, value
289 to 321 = 13.3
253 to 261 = 18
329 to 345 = 9.36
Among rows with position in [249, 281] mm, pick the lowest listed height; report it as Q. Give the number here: 16.5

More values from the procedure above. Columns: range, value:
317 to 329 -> 13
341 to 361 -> 11.1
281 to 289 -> 16.7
